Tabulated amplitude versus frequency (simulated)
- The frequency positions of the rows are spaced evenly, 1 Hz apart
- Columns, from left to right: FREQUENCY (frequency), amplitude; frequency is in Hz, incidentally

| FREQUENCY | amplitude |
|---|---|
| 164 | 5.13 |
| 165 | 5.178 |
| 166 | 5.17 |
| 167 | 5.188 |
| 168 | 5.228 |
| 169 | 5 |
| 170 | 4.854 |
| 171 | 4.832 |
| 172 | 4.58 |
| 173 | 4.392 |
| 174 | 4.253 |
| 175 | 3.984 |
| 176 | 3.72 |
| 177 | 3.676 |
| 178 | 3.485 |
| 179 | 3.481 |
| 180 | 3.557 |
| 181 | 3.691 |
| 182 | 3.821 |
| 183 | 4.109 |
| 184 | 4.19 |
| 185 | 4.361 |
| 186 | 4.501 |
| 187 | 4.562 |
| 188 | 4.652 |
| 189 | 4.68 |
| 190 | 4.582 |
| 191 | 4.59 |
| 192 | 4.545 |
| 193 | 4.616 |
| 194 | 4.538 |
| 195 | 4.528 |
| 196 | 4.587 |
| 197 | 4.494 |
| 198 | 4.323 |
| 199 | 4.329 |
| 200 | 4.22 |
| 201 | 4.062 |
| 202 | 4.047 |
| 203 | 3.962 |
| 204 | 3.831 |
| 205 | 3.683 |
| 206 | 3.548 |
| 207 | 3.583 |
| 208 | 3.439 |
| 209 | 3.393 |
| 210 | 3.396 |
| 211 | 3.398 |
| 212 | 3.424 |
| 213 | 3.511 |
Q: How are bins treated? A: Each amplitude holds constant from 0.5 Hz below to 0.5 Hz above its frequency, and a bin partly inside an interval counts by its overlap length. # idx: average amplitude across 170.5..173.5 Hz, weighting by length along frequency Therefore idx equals 4.6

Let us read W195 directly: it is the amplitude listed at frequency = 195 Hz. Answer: 4.528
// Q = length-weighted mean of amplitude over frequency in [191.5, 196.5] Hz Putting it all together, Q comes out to 4.56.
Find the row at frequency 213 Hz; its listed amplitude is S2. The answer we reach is 3.511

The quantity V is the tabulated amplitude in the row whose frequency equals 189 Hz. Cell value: 4.68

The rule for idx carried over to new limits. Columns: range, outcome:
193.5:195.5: 4.53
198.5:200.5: 4.27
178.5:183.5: 3.73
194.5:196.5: 4.56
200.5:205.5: 3.92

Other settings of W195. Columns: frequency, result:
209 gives 3.393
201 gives 4.062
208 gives 3.439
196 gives 4.587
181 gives 3.691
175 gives 3.984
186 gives 4.501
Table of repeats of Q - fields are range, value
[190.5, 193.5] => 4.58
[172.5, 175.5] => 4.21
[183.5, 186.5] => 4.35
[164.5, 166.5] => 5.17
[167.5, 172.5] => 4.9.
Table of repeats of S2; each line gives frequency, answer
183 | 4.109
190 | 4.582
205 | 3.683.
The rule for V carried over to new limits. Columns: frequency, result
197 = 4.494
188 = 4.652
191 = 4.59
